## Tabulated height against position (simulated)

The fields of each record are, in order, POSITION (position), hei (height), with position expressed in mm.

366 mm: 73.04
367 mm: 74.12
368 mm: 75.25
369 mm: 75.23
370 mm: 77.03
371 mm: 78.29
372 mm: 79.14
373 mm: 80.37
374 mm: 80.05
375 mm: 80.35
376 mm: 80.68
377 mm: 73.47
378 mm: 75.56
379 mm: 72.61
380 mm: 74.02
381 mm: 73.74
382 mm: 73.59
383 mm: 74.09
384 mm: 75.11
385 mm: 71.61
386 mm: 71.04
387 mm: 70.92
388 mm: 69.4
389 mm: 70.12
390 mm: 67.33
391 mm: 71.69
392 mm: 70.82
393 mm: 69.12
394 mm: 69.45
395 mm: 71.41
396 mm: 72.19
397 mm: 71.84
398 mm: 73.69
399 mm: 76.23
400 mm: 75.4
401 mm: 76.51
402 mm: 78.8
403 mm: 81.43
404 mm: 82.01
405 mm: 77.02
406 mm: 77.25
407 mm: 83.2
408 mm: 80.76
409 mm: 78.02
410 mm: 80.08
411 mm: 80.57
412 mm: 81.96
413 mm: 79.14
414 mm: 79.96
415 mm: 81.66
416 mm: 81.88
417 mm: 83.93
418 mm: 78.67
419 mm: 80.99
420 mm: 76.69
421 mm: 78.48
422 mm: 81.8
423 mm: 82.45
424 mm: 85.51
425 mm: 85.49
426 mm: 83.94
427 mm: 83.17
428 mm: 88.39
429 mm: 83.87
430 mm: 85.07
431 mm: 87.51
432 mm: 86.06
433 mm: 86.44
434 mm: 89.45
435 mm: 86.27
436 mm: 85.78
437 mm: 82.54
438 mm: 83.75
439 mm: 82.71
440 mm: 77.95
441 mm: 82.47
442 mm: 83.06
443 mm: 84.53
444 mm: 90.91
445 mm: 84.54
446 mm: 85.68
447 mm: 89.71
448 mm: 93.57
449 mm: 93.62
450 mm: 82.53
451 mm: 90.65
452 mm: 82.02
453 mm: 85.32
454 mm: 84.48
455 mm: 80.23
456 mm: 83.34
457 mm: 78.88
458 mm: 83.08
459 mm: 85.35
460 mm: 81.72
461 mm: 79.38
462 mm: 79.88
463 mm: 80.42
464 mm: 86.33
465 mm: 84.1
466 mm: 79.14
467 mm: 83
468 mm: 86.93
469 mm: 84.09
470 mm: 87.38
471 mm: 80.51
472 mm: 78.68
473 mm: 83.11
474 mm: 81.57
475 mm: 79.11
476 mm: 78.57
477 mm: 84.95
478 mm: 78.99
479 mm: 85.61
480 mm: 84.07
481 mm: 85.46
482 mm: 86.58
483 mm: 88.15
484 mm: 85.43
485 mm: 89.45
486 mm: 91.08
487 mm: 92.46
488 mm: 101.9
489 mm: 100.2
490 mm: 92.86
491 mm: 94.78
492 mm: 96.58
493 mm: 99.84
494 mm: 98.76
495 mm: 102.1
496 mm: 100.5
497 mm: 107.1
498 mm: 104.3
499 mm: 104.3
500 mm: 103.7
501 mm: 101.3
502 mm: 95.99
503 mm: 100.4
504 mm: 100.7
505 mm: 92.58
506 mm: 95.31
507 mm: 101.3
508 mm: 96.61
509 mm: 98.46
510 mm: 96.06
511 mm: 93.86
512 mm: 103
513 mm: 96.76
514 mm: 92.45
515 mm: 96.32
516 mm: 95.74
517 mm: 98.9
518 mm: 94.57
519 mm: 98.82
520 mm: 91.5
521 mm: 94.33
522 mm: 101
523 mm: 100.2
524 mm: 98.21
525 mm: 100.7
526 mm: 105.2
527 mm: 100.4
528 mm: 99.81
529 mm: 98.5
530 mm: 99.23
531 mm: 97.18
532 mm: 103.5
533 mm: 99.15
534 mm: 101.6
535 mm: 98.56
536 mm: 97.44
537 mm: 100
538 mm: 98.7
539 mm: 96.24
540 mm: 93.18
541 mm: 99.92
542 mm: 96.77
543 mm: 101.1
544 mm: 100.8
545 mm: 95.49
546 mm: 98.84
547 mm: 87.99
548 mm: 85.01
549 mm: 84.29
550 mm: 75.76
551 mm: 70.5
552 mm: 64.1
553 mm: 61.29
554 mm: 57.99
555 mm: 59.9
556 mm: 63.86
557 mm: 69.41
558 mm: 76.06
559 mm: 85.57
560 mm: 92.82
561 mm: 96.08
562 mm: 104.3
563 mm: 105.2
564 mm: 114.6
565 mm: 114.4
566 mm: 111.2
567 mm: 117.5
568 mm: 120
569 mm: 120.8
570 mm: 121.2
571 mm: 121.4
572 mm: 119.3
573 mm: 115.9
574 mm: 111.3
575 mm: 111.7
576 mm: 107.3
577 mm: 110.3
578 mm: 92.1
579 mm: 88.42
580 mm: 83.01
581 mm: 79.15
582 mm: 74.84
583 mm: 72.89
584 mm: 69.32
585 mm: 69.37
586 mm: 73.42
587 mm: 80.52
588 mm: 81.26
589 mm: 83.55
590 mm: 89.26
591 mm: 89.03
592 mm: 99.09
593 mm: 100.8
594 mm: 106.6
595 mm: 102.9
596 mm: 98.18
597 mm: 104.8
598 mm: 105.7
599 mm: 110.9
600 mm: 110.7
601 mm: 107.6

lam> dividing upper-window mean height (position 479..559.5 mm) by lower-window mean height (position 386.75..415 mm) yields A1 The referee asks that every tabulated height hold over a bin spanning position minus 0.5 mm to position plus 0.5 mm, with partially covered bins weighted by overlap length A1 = 1.23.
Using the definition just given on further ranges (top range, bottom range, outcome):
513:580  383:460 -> 1.20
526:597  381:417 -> 1.24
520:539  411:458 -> 1.18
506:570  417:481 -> 1.13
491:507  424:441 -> 1.18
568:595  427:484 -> 1.14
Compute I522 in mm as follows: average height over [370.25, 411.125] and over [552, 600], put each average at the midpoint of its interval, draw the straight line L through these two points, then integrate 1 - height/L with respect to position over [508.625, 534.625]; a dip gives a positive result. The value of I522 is -2.8 mm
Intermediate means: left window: 75.3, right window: 94.4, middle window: 98.3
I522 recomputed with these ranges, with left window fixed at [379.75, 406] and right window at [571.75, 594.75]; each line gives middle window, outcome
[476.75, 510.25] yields -4.9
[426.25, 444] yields -1.7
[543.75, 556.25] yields 1.6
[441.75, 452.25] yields -1.2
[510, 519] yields -1.2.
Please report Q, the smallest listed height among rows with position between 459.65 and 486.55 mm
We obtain 78.57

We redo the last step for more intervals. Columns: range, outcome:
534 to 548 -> 85.01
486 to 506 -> 91.08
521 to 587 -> 57.99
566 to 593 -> 69.32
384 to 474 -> 67.33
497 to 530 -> 91.5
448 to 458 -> 78.88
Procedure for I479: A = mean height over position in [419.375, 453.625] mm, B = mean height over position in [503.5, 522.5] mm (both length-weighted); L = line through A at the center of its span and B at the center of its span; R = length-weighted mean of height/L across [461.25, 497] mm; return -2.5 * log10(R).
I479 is 0.04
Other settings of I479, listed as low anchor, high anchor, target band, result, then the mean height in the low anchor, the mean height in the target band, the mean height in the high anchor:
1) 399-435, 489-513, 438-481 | 0.085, 81.8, 83.6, 99.1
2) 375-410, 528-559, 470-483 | -0.009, 74.6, 82.7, 87.9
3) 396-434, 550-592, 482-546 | -0.121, 81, 97.9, 91.4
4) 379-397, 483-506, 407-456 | -0.022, 71.5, 83.8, 97.7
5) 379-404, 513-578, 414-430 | -0.063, 73.1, 82.5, 96.9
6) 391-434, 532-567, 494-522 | -0.131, 79.8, 98.5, 90.5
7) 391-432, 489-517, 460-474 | 0.107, 79.4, 82.5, 98.6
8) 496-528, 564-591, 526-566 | 0.079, 98.8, 91.3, 97.8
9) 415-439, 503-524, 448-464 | 0.055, 83.8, 83.8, 97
